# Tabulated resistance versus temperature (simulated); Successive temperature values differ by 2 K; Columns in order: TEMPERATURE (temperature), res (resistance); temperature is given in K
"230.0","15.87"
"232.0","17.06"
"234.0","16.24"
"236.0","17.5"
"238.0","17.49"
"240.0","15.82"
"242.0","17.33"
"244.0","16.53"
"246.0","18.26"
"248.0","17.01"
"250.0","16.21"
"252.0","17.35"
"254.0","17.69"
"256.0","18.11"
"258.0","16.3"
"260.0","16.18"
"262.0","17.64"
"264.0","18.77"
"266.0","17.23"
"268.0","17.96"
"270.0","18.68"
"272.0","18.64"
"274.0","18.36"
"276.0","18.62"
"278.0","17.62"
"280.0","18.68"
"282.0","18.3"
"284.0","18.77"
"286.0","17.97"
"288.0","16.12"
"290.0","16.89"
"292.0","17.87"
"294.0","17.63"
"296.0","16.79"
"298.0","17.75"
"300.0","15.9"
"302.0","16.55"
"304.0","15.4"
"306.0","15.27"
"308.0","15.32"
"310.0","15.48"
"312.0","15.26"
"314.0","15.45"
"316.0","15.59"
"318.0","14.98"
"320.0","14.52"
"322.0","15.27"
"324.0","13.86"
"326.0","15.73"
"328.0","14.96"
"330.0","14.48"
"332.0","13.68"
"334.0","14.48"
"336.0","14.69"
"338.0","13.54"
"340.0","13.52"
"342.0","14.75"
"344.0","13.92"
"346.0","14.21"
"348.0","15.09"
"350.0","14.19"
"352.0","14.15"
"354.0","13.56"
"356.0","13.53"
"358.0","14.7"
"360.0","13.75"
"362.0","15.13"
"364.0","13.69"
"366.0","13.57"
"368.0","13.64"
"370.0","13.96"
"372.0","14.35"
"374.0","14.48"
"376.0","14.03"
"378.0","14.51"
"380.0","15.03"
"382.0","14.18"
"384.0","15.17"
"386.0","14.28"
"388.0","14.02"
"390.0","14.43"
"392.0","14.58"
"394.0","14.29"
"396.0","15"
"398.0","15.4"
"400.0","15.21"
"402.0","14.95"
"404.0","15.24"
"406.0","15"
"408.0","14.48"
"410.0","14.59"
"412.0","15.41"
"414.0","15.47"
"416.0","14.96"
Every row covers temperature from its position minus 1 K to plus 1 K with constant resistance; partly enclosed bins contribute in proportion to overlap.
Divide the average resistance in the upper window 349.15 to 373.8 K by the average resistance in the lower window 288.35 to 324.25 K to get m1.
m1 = 0.88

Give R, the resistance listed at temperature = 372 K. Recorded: 14.35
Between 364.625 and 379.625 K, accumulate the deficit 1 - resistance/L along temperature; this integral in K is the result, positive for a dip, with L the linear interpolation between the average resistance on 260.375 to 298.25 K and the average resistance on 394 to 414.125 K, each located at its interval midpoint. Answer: 1.56 K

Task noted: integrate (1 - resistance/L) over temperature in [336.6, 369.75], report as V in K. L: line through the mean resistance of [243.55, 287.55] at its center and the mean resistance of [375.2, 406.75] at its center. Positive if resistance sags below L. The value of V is 3.3 K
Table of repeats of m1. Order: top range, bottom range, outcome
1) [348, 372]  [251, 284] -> 0.78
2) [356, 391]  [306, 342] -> 0.97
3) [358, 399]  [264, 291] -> 0.80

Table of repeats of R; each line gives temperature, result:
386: 14.28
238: 17.49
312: 15.26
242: 17.33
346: 14.21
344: 13.92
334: 14.48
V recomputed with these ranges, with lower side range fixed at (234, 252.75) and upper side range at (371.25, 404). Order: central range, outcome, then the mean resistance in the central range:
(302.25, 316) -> 0.4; 15.4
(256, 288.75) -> -2.7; 17.9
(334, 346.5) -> 1.0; 14.1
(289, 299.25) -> -0.7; 17.3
